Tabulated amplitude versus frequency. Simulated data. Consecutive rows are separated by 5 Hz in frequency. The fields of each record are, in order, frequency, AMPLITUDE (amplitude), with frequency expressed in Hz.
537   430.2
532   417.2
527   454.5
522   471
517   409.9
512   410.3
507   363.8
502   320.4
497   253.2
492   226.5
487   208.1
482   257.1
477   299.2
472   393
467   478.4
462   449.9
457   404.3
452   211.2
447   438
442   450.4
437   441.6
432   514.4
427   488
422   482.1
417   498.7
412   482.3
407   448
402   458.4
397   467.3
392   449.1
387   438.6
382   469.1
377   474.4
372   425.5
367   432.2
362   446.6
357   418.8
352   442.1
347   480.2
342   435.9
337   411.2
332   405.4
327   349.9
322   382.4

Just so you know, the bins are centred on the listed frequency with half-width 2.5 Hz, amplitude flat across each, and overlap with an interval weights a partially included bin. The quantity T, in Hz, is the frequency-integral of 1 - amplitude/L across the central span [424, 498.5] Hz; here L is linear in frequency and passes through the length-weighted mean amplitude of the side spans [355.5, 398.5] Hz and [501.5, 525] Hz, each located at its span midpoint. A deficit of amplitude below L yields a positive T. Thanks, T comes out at 9.1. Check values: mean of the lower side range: 447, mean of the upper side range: 403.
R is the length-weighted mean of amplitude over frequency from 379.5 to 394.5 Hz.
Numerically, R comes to 452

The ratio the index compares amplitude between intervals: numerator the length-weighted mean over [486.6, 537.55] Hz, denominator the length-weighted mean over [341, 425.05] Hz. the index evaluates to 0.80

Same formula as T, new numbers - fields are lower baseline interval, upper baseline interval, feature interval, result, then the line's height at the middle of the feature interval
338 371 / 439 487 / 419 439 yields -4.7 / 390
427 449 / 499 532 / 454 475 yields 1.0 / 444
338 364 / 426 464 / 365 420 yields -3.2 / 434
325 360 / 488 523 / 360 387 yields -2.8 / 406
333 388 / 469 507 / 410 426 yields -5.0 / 373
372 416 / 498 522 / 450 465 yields 1.8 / 415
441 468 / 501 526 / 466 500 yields 9.0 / 401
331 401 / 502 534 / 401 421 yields -1.8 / 435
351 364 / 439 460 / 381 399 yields -1.7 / 415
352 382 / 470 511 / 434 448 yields -3.7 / 353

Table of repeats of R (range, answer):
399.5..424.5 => 474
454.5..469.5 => 444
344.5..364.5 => 447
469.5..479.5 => 346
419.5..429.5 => 485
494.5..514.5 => 337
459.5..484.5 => 376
